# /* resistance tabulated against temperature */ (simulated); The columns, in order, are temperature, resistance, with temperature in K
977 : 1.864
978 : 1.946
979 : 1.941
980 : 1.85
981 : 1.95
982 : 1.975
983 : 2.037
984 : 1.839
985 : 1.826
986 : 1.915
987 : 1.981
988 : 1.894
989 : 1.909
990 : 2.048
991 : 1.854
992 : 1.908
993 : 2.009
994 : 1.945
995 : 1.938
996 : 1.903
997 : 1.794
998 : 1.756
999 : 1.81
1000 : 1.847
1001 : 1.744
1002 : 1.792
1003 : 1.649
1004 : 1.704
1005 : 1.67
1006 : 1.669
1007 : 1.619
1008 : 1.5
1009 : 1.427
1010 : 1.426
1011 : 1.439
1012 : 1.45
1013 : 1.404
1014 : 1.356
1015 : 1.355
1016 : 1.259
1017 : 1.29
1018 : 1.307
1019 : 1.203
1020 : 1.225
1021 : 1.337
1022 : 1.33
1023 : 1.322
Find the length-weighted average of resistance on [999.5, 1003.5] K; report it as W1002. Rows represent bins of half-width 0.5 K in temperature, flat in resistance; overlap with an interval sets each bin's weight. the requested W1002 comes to 1.76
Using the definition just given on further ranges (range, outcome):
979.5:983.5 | 1.95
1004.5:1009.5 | 1.58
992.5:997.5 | 1.92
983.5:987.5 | 1.89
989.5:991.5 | 1.95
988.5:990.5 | 1.98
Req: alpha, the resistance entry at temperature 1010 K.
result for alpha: 1.426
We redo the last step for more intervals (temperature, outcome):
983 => 2.037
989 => 1.909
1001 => 1.744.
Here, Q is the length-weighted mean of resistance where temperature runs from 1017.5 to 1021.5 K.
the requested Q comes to 1.27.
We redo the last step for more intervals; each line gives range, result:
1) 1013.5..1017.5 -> 1.31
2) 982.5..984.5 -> 1.94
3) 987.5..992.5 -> 1.92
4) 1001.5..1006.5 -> 1.7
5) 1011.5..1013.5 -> 1.43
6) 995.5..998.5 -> 1.82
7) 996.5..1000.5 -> 1.8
